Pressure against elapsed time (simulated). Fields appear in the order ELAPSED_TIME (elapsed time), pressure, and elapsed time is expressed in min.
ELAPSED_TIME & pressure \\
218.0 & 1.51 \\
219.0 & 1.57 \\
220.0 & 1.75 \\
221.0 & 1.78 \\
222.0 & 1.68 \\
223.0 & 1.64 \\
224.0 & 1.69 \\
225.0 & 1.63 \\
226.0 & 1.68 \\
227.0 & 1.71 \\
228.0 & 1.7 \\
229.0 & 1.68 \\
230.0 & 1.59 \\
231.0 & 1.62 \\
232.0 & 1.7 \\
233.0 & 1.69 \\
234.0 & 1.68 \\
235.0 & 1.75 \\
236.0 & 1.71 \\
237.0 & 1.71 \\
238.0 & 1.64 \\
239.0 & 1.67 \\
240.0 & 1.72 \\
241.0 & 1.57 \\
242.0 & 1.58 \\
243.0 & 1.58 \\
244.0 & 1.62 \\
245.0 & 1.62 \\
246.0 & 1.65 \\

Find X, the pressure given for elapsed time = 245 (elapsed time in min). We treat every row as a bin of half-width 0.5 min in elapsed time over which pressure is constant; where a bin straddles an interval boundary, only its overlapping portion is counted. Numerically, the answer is 1.62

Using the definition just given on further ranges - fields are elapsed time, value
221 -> 1.78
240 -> 1.72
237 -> 1.71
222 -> 1.68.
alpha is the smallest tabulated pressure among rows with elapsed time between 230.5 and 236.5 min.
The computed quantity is 1.62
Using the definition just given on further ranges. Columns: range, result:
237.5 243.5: 1.57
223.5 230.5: 1.59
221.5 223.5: 1.64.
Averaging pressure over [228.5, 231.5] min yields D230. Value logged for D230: 1.63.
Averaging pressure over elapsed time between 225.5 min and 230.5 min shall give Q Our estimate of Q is 1.67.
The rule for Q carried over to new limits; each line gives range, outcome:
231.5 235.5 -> 1.7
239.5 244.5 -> 1.61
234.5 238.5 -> 1.7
